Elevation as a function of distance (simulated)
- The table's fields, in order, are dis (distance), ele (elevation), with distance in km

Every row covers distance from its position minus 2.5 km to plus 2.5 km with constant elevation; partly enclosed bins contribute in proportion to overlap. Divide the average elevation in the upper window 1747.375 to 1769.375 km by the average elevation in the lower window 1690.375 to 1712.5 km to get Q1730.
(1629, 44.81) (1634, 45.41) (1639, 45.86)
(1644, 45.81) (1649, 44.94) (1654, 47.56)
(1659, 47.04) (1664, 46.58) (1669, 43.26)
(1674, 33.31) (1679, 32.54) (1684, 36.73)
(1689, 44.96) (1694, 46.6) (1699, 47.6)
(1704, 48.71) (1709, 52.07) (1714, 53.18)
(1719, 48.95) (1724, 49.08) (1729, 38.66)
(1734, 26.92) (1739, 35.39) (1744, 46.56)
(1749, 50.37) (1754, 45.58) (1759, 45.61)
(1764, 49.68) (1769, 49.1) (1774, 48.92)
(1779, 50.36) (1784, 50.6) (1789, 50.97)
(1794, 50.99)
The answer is 0.98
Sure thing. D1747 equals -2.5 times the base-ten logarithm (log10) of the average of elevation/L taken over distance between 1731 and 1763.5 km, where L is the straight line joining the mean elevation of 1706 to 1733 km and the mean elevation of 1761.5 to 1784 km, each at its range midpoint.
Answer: 0.15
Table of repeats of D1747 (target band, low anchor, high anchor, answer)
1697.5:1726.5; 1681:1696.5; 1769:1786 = -0.130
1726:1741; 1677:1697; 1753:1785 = 0.303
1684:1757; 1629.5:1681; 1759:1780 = 0.036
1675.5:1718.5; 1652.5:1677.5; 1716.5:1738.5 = -0.091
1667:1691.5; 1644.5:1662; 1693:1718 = 0.254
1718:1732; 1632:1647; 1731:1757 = -0.067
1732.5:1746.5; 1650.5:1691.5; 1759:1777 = 0.254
